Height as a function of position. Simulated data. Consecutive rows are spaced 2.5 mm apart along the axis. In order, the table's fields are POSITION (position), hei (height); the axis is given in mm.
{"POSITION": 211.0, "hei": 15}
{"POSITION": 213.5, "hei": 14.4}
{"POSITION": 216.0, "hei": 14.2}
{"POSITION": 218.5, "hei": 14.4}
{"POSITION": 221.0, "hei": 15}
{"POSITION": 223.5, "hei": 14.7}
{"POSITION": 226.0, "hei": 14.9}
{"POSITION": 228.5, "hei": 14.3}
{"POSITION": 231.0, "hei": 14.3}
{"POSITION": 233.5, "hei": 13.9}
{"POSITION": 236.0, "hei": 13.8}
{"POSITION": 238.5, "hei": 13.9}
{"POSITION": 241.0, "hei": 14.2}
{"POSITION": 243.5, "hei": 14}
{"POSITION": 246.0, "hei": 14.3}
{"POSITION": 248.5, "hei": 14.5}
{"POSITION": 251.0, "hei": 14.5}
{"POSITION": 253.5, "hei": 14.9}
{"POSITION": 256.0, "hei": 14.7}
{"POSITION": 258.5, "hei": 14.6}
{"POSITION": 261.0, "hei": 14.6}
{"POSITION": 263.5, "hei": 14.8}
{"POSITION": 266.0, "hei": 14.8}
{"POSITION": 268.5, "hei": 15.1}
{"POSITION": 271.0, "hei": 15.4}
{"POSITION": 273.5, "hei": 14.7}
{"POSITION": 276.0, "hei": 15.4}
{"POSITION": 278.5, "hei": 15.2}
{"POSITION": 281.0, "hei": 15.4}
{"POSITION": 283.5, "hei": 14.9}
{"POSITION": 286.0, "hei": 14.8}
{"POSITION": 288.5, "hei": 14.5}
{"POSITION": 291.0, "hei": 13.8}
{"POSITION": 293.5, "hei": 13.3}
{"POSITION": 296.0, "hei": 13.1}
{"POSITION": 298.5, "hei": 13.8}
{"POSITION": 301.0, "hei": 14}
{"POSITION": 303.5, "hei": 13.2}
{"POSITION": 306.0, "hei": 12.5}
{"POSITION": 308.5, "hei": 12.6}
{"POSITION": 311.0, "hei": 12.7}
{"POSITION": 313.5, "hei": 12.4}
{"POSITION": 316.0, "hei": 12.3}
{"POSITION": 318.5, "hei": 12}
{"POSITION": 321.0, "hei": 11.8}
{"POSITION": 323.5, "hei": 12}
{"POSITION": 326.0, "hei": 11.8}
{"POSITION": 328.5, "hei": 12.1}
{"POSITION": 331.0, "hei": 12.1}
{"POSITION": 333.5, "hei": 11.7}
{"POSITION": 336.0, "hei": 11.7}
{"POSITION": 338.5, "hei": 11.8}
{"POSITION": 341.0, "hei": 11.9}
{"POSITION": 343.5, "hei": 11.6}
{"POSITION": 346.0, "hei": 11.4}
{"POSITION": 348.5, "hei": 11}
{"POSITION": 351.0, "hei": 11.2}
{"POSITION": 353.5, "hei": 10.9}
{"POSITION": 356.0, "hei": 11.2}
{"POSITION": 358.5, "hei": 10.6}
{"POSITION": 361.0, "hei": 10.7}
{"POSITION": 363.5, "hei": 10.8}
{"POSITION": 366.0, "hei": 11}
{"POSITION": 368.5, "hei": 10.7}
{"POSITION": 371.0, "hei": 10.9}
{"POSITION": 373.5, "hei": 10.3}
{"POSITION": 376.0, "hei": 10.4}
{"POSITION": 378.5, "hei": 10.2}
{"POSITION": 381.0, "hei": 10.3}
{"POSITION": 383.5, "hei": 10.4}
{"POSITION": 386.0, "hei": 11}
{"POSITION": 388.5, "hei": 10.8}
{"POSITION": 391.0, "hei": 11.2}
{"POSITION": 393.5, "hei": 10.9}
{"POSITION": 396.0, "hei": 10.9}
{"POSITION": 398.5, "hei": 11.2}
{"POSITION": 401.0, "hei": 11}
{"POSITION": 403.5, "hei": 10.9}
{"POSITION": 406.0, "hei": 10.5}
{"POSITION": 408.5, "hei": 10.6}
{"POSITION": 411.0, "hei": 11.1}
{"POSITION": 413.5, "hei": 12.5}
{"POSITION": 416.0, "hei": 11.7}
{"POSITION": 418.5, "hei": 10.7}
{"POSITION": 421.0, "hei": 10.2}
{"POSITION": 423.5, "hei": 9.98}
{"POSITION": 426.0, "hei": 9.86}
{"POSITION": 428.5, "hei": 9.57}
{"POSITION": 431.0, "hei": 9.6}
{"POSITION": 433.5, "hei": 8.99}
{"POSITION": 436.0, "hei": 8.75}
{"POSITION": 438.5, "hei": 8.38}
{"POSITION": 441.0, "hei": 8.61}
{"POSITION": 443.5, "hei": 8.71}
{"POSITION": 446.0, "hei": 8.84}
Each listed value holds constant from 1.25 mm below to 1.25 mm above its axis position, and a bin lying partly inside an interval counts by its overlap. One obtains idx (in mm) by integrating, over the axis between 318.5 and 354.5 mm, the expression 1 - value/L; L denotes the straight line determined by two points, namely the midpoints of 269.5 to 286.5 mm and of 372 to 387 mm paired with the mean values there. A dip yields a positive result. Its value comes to 2.2 mm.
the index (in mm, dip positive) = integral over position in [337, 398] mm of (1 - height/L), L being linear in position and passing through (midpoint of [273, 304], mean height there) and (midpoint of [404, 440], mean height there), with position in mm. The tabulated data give 4.80 mm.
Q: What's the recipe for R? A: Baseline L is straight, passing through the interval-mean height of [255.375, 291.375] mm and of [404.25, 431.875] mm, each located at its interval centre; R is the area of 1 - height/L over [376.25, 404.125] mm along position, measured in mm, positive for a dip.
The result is 1.5 mm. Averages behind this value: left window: 14.9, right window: 10.6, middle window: 10.8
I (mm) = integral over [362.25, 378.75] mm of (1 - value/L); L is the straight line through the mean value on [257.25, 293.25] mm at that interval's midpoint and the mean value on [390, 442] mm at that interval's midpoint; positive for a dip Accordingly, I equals 1.6 mm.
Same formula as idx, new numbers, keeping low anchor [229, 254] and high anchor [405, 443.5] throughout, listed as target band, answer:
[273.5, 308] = -2.7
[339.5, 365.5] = 1.2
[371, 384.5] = 0.9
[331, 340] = 0.2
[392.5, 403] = -0.4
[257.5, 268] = -0.8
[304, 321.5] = 0.3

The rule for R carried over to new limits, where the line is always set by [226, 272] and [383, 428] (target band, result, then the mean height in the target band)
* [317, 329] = 0.8 mm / 11.9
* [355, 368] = 1.1 mm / 10.8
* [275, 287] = -1.2 mm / 15.1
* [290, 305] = -0.2 mm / 13.5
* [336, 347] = 0.6 mm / 11.7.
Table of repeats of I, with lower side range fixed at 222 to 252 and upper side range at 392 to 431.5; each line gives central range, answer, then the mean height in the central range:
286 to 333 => 0.0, 12.8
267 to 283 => -2.0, 15.2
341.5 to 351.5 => 0.6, 11.4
